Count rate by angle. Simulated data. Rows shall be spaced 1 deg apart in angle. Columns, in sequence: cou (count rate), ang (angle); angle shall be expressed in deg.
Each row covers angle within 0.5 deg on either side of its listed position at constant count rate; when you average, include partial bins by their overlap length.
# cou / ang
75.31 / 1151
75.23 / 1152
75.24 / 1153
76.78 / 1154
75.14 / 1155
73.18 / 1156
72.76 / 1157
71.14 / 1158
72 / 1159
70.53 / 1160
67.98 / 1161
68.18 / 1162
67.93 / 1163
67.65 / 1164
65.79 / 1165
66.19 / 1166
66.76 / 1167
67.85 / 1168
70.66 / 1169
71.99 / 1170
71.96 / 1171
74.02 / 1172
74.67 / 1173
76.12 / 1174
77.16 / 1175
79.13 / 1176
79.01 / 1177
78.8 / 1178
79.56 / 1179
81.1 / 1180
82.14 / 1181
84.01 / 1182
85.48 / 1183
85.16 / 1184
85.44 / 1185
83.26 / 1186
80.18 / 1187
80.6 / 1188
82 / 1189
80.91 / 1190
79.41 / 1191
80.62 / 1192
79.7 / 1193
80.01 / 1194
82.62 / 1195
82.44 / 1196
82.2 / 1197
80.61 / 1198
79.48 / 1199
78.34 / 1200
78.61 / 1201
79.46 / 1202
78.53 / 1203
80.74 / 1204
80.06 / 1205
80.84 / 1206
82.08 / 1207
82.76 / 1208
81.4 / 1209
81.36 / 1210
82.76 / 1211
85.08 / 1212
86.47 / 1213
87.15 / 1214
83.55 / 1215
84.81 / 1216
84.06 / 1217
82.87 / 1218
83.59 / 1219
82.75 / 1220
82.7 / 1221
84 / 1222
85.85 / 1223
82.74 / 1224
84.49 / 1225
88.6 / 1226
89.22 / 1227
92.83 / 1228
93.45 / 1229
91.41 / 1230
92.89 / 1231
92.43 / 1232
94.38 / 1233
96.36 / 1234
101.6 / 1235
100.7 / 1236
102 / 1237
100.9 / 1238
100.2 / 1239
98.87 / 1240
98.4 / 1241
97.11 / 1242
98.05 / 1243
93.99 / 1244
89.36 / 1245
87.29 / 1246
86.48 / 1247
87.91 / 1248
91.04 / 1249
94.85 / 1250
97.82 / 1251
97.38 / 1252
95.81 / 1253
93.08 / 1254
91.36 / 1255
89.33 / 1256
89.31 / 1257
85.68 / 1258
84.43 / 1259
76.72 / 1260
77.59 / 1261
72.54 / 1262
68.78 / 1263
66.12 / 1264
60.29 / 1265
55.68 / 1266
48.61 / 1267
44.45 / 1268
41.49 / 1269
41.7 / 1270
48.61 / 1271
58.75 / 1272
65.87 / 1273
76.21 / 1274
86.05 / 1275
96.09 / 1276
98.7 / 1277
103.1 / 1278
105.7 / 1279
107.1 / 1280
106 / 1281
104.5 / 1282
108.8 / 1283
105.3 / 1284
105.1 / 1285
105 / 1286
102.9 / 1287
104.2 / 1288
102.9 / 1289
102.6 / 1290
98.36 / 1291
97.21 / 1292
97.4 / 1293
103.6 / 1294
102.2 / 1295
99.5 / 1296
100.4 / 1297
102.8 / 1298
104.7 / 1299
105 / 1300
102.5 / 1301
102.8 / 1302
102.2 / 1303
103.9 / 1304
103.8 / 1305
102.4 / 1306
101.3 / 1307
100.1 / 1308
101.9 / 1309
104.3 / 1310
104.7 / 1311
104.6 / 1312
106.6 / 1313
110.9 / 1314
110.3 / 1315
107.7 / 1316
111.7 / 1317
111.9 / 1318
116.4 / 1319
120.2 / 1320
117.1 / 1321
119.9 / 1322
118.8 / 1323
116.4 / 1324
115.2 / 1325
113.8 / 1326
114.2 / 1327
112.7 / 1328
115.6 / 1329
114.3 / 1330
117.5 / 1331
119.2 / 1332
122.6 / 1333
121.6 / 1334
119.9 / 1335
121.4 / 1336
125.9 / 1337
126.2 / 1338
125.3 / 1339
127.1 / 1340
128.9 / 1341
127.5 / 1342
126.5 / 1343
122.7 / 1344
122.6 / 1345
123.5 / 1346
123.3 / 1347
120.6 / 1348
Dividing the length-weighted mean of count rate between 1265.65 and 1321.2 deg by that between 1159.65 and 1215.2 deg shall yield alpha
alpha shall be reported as 1.23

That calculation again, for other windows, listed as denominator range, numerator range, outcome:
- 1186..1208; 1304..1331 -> 1.37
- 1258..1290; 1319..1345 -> 1.47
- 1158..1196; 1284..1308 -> 1.34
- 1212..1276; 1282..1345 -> 1.32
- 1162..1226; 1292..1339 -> 1.39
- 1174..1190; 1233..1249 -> 1.18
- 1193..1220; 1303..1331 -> 1.35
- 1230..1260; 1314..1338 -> 1.25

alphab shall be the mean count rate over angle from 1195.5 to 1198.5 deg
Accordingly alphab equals 81.8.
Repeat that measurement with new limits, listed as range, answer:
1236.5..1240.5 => 100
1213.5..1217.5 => 84.9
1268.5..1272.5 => 47.6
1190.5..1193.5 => 79.9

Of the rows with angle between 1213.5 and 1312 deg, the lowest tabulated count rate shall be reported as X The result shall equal 41.49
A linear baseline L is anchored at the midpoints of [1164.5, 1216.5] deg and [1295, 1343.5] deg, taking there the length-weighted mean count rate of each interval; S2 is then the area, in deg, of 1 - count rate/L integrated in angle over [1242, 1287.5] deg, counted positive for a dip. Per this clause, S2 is 6.5 deg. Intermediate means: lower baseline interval 79.4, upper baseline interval 113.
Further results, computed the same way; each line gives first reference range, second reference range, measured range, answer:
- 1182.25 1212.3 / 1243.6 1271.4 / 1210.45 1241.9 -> -4.37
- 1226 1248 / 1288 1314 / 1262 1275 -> 5.34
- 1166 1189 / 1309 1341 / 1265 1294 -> 5.10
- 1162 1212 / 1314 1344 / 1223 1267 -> 2.74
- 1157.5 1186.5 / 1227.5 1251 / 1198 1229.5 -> 1.38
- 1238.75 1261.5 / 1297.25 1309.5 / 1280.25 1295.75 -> -0.57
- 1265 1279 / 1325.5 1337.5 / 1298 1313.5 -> -1.15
